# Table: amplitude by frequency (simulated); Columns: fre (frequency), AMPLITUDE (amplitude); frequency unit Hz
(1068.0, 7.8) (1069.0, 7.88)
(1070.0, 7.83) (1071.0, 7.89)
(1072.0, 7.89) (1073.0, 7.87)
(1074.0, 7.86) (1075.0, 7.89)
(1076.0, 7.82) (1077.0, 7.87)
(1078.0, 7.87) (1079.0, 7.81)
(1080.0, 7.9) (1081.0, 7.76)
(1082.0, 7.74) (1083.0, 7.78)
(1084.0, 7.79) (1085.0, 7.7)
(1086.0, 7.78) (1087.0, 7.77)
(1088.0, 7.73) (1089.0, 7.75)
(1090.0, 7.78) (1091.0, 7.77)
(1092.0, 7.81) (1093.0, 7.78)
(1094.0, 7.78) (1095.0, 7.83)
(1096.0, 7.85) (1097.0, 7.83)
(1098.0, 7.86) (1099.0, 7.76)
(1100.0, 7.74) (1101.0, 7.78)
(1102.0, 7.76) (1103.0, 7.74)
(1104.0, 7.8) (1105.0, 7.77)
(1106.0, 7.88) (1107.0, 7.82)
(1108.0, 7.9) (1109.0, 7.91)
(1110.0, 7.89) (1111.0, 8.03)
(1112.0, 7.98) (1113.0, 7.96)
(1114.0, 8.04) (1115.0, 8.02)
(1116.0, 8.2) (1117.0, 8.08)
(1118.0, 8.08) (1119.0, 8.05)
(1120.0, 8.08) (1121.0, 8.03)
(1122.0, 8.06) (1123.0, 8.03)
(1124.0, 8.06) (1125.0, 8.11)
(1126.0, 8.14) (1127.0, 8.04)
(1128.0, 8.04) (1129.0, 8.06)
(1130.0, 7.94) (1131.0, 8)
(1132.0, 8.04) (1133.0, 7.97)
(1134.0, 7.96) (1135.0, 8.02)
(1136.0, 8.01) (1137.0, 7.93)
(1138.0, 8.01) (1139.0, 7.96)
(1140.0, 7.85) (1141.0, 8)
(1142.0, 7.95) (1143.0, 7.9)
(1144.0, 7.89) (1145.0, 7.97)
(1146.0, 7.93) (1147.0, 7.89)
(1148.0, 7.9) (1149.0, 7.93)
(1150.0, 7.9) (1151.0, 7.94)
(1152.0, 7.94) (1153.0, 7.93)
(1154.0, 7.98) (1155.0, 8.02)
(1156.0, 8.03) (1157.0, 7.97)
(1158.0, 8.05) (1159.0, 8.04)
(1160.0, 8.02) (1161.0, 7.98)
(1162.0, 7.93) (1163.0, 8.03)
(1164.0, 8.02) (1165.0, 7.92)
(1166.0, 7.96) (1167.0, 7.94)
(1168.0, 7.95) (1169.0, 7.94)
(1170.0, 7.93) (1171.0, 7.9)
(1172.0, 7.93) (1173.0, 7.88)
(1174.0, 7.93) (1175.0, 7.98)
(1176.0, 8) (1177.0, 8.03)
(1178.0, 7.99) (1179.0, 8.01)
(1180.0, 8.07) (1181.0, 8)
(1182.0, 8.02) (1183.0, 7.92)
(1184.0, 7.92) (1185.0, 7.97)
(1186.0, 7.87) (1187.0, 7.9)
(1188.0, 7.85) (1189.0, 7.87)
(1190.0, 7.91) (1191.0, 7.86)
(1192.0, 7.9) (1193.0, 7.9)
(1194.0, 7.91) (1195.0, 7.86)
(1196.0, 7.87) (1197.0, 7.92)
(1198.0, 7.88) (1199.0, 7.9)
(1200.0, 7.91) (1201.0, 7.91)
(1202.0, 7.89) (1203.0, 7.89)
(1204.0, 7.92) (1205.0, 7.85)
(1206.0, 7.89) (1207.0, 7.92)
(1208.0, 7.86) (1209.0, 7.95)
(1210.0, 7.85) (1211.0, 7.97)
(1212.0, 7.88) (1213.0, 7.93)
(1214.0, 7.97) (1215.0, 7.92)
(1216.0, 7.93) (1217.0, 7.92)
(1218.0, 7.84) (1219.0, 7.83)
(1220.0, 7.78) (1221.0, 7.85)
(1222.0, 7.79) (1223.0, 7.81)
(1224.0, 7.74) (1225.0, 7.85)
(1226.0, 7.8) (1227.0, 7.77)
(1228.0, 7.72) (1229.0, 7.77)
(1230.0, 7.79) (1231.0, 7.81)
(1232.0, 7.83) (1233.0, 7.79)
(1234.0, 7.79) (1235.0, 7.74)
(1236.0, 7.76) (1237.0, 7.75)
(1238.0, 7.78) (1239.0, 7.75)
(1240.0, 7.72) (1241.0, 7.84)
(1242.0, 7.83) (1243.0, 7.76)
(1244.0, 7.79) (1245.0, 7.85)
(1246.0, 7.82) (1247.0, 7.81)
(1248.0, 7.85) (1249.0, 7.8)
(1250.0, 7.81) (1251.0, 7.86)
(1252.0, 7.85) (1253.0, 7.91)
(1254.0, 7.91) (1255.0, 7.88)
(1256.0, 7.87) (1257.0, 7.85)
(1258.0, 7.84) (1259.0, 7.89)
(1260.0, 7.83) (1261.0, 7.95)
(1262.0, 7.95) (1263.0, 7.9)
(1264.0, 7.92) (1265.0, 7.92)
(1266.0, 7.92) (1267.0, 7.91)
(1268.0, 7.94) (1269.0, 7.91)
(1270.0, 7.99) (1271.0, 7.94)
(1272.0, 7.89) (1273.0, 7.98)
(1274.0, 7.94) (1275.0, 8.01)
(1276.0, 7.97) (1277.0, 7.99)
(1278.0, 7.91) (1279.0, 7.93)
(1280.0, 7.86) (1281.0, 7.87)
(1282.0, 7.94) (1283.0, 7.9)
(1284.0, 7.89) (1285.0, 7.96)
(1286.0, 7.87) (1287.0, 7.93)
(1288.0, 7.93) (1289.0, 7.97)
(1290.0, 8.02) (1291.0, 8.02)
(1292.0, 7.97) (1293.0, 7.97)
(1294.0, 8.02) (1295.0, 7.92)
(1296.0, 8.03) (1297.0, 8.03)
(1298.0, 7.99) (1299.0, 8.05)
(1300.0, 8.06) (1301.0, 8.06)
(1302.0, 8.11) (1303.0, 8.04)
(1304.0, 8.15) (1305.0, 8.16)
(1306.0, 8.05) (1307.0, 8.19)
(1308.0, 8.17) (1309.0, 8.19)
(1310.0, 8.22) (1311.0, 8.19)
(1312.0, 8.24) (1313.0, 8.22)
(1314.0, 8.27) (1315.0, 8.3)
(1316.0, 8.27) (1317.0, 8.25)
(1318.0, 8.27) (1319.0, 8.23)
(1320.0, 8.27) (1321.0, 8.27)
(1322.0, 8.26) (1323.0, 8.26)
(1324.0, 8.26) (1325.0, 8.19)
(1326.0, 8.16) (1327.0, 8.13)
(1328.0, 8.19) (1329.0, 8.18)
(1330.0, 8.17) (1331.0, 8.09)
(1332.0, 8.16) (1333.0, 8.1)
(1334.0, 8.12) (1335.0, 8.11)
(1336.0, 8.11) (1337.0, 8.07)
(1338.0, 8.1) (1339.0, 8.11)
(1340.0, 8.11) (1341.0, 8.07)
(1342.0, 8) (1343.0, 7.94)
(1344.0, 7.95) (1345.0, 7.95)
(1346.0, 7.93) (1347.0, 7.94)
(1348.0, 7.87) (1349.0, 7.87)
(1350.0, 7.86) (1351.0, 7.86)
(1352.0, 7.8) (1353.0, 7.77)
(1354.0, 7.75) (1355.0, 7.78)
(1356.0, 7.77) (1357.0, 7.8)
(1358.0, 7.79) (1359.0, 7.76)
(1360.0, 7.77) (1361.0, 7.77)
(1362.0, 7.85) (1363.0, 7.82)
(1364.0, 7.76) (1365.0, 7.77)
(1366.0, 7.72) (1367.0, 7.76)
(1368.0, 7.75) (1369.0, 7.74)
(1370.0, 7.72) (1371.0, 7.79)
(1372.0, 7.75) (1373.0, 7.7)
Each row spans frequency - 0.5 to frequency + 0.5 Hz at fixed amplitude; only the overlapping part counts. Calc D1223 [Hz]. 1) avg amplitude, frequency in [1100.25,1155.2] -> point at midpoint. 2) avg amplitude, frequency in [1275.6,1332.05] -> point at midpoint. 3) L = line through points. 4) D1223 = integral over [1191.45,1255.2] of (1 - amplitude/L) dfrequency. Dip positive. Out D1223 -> 1.48 Hz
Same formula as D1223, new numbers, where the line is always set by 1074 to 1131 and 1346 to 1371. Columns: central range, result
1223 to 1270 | 0.0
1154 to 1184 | -0.4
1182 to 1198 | -0.1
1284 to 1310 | -0.7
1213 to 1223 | 0.0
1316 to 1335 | -0.9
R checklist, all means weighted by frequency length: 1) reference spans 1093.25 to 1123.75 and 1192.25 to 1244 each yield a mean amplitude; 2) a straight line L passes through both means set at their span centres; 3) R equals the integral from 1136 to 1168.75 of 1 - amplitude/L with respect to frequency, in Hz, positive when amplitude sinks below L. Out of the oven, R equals -0.3 Hz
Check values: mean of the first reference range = 7.92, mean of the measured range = 7.96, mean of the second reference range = 7.84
